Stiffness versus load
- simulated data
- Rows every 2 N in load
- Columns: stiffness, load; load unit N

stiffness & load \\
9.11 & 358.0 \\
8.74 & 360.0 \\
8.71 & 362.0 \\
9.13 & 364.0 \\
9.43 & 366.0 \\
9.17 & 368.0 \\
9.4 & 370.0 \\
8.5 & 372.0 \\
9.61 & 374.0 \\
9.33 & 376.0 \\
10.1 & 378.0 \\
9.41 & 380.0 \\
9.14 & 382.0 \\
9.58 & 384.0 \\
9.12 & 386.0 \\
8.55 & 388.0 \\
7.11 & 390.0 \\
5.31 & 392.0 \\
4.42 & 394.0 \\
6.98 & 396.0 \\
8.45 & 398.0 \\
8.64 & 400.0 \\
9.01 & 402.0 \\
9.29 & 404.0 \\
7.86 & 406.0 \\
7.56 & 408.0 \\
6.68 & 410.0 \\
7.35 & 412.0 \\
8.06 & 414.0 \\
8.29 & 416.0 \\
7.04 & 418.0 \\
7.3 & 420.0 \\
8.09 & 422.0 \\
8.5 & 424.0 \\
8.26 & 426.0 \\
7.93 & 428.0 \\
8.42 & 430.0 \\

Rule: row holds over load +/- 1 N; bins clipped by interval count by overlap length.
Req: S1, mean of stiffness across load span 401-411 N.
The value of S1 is 8.08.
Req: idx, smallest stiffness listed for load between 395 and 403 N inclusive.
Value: 6.98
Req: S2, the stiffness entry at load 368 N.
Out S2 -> 9.17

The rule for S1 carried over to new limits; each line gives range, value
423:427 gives 8.38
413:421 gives 7.67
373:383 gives 9.52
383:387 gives 9.35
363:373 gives 9.13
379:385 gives 9.38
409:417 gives 7.6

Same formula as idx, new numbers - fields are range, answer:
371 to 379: 8.5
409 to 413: 6.68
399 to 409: 7.56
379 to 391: 7.11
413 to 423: 7.04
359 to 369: 8.71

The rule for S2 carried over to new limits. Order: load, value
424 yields 8.5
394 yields 4.42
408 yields 7.56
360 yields 8.74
